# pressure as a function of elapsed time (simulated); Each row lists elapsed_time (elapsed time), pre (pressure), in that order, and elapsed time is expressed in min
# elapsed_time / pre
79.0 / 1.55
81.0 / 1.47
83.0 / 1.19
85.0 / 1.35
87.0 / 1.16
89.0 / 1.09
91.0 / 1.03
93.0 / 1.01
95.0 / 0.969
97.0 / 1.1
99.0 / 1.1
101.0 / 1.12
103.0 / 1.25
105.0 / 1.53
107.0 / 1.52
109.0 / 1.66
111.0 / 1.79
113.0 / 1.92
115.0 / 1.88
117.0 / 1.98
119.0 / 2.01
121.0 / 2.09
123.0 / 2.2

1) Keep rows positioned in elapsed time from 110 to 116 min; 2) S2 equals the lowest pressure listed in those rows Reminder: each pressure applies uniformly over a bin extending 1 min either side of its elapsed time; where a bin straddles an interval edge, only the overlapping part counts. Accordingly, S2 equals 1.79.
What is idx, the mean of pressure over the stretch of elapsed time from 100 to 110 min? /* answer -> 1.42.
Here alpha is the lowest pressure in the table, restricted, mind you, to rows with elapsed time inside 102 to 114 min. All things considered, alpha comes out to 1.25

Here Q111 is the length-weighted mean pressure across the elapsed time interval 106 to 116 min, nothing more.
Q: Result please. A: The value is 1.75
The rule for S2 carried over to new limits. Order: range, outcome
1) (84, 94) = 1.01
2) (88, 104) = 0.969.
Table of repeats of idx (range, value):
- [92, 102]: 1.06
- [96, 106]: 1.22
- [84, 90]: 1.2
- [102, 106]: 1.39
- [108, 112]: 1.73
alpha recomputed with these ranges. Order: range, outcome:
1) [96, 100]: 1.1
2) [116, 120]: 1.98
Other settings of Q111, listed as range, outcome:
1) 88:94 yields 1.04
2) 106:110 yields 1.59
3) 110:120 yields 1.92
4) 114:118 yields 1.93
